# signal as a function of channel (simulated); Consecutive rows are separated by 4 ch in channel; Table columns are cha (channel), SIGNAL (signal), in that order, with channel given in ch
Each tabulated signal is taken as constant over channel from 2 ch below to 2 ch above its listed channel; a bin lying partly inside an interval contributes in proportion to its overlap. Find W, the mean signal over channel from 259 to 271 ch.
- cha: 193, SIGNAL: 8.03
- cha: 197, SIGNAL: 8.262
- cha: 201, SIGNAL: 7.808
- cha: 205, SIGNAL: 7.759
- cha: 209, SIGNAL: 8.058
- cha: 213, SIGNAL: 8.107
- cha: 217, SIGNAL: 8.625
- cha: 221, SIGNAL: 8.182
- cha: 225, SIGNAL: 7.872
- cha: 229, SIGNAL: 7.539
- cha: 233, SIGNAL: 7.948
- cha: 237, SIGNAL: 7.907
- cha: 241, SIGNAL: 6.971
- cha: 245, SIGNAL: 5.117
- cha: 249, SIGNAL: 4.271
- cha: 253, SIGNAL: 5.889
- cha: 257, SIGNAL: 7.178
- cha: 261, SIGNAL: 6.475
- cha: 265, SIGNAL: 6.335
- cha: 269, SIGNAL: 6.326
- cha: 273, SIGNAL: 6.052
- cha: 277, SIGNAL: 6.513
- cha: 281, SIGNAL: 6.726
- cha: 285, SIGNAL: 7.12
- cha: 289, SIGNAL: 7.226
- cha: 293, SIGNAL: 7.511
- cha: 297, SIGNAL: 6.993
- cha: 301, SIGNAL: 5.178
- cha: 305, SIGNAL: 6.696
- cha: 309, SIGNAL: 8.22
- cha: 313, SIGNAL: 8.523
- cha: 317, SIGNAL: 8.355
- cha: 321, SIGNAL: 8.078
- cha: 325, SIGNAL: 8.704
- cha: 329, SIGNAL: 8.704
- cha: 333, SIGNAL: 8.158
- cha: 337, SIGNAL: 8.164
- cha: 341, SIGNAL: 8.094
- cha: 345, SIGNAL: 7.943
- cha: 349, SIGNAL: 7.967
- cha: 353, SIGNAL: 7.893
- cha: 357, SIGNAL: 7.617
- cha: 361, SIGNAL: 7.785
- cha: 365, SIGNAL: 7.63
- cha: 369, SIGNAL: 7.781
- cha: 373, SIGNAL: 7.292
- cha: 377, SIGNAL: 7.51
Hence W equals 6.38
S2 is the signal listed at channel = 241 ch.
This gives 6.971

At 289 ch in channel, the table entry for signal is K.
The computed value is 7.226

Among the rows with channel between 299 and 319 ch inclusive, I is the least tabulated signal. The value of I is 5.178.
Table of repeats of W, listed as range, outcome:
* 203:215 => 7.97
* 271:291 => 6.73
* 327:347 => 8.21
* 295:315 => 7.12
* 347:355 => 7.93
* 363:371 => 7.71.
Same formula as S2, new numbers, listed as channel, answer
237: 7.907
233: 7.948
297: 6.993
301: 5.178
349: 7.967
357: 7.617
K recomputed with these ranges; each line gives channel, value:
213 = 8.107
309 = 8.22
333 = 8.158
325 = 8.704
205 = 7.759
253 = 5.889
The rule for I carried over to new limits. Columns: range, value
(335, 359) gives 7.617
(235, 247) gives 5.117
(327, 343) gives 8.094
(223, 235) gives 7.539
